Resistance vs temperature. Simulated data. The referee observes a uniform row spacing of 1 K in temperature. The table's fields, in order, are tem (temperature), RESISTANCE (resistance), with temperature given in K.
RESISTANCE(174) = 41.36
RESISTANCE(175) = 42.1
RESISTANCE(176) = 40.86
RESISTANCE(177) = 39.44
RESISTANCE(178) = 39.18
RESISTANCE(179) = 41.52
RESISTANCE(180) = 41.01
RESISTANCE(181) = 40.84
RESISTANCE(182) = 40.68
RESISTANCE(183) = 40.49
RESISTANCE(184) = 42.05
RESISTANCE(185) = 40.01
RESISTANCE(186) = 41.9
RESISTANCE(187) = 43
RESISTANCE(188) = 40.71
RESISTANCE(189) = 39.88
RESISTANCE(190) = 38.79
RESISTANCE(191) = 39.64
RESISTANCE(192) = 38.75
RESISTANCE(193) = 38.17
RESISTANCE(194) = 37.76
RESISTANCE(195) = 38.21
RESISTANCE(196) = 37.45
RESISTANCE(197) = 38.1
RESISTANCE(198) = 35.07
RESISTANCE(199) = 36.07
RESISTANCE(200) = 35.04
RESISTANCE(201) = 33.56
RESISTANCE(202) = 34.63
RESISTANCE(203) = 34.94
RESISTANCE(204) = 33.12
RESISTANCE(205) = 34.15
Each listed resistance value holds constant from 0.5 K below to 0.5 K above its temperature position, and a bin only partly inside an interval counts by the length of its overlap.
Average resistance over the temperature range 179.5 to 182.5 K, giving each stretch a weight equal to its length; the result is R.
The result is 40.8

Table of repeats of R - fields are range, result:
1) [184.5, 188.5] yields 41.4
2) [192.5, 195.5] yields 38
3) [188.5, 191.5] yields 39.4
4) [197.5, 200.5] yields 35.4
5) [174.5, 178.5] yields 40.4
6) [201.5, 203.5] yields 34.8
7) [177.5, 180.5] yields 40.6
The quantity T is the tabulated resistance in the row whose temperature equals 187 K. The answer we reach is 43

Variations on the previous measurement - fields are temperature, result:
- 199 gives 36.07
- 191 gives 39.64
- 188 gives 40.71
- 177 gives 39.44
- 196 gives 37.45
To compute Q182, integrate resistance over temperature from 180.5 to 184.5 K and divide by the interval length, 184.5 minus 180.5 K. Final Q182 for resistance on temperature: 41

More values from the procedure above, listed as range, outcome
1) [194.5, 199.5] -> 37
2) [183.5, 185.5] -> 41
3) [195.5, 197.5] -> 37.8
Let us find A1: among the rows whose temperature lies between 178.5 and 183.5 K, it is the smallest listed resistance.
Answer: 40.49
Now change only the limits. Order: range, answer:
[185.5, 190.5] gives 38.79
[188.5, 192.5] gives 38.75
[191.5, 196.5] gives 37.45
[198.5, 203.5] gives 33.56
